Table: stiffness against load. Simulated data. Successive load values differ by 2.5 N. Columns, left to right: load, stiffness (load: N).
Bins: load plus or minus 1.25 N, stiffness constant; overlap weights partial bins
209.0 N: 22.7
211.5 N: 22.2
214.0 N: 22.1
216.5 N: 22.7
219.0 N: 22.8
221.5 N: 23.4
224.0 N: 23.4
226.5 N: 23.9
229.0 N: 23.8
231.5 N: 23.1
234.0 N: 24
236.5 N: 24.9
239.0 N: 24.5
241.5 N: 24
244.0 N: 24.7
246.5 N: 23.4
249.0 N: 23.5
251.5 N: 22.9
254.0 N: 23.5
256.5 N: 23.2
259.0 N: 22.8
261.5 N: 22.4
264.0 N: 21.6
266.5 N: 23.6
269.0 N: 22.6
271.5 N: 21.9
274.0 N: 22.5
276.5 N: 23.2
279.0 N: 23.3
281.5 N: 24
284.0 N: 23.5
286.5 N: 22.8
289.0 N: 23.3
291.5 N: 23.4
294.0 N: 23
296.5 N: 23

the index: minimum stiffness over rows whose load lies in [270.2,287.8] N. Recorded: 21.9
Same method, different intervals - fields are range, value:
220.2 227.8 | 23.4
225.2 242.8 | 23.1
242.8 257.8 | 22.9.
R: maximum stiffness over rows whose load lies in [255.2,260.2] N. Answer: 23.2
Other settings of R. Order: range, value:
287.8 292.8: 23.4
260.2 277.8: 23.6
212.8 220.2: 22.8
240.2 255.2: 24.7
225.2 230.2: 23.9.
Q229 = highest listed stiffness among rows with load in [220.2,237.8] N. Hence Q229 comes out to 24.9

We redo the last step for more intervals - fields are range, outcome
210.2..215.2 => 22.2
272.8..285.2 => 24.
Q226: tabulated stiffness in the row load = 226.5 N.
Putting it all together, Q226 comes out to 23.9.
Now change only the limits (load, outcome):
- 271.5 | 21.9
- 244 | 24.7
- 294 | 23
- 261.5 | 22.4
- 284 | 23.5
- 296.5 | 23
